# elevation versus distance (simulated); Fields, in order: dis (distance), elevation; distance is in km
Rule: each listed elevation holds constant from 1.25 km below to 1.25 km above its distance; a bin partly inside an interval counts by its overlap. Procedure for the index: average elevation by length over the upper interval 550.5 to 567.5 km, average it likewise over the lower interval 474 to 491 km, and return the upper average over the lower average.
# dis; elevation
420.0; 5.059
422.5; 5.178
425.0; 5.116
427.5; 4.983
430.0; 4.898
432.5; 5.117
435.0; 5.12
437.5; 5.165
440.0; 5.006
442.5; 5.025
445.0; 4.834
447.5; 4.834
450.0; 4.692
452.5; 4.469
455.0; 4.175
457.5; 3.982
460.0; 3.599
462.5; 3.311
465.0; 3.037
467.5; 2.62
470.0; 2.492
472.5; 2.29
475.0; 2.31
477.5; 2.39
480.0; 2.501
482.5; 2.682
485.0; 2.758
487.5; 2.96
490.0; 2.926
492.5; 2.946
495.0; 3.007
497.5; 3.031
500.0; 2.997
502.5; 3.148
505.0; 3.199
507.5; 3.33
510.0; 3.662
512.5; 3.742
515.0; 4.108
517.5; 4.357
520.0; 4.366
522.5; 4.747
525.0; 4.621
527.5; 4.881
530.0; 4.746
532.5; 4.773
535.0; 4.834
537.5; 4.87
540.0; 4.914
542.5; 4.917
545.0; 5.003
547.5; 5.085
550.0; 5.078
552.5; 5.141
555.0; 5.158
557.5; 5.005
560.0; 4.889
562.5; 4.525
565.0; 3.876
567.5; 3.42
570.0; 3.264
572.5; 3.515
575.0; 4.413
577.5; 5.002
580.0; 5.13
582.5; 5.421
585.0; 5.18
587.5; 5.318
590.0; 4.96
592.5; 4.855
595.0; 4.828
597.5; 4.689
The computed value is 1.8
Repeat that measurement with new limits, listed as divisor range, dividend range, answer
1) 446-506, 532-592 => 1.49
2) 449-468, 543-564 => 1.32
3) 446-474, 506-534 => 1.20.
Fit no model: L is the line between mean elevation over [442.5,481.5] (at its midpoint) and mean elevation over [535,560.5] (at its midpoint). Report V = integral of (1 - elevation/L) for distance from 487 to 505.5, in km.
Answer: 4.8 km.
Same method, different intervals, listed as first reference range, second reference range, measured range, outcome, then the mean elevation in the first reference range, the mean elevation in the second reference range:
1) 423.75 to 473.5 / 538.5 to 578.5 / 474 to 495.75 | 8.2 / 4.25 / 4.57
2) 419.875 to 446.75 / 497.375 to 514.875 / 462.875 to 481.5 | 7.2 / 5.04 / 3.37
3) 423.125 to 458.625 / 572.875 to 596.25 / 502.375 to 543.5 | 4.8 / 4.82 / 4.96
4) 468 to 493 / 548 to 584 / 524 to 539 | -4.0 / 2.62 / 4.58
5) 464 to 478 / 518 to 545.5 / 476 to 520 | 4.3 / 2.52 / 4.77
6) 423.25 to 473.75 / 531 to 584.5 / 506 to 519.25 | 1.9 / 4.25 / 4.69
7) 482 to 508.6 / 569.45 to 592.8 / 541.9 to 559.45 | -4.0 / 3.01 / 4.74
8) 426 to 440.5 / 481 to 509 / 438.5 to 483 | 6.5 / 5.05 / 3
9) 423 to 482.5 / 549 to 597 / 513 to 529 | -0.4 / 3.99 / 4.68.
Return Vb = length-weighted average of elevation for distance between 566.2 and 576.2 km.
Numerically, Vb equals 3.65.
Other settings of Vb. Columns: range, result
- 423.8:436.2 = 5.05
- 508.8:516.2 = 3.84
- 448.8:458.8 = 4.32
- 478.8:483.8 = 2.59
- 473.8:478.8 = 2.35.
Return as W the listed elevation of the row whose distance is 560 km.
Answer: 4.889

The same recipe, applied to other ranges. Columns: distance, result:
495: 3.007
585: 5.18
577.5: 5.002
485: 2.758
